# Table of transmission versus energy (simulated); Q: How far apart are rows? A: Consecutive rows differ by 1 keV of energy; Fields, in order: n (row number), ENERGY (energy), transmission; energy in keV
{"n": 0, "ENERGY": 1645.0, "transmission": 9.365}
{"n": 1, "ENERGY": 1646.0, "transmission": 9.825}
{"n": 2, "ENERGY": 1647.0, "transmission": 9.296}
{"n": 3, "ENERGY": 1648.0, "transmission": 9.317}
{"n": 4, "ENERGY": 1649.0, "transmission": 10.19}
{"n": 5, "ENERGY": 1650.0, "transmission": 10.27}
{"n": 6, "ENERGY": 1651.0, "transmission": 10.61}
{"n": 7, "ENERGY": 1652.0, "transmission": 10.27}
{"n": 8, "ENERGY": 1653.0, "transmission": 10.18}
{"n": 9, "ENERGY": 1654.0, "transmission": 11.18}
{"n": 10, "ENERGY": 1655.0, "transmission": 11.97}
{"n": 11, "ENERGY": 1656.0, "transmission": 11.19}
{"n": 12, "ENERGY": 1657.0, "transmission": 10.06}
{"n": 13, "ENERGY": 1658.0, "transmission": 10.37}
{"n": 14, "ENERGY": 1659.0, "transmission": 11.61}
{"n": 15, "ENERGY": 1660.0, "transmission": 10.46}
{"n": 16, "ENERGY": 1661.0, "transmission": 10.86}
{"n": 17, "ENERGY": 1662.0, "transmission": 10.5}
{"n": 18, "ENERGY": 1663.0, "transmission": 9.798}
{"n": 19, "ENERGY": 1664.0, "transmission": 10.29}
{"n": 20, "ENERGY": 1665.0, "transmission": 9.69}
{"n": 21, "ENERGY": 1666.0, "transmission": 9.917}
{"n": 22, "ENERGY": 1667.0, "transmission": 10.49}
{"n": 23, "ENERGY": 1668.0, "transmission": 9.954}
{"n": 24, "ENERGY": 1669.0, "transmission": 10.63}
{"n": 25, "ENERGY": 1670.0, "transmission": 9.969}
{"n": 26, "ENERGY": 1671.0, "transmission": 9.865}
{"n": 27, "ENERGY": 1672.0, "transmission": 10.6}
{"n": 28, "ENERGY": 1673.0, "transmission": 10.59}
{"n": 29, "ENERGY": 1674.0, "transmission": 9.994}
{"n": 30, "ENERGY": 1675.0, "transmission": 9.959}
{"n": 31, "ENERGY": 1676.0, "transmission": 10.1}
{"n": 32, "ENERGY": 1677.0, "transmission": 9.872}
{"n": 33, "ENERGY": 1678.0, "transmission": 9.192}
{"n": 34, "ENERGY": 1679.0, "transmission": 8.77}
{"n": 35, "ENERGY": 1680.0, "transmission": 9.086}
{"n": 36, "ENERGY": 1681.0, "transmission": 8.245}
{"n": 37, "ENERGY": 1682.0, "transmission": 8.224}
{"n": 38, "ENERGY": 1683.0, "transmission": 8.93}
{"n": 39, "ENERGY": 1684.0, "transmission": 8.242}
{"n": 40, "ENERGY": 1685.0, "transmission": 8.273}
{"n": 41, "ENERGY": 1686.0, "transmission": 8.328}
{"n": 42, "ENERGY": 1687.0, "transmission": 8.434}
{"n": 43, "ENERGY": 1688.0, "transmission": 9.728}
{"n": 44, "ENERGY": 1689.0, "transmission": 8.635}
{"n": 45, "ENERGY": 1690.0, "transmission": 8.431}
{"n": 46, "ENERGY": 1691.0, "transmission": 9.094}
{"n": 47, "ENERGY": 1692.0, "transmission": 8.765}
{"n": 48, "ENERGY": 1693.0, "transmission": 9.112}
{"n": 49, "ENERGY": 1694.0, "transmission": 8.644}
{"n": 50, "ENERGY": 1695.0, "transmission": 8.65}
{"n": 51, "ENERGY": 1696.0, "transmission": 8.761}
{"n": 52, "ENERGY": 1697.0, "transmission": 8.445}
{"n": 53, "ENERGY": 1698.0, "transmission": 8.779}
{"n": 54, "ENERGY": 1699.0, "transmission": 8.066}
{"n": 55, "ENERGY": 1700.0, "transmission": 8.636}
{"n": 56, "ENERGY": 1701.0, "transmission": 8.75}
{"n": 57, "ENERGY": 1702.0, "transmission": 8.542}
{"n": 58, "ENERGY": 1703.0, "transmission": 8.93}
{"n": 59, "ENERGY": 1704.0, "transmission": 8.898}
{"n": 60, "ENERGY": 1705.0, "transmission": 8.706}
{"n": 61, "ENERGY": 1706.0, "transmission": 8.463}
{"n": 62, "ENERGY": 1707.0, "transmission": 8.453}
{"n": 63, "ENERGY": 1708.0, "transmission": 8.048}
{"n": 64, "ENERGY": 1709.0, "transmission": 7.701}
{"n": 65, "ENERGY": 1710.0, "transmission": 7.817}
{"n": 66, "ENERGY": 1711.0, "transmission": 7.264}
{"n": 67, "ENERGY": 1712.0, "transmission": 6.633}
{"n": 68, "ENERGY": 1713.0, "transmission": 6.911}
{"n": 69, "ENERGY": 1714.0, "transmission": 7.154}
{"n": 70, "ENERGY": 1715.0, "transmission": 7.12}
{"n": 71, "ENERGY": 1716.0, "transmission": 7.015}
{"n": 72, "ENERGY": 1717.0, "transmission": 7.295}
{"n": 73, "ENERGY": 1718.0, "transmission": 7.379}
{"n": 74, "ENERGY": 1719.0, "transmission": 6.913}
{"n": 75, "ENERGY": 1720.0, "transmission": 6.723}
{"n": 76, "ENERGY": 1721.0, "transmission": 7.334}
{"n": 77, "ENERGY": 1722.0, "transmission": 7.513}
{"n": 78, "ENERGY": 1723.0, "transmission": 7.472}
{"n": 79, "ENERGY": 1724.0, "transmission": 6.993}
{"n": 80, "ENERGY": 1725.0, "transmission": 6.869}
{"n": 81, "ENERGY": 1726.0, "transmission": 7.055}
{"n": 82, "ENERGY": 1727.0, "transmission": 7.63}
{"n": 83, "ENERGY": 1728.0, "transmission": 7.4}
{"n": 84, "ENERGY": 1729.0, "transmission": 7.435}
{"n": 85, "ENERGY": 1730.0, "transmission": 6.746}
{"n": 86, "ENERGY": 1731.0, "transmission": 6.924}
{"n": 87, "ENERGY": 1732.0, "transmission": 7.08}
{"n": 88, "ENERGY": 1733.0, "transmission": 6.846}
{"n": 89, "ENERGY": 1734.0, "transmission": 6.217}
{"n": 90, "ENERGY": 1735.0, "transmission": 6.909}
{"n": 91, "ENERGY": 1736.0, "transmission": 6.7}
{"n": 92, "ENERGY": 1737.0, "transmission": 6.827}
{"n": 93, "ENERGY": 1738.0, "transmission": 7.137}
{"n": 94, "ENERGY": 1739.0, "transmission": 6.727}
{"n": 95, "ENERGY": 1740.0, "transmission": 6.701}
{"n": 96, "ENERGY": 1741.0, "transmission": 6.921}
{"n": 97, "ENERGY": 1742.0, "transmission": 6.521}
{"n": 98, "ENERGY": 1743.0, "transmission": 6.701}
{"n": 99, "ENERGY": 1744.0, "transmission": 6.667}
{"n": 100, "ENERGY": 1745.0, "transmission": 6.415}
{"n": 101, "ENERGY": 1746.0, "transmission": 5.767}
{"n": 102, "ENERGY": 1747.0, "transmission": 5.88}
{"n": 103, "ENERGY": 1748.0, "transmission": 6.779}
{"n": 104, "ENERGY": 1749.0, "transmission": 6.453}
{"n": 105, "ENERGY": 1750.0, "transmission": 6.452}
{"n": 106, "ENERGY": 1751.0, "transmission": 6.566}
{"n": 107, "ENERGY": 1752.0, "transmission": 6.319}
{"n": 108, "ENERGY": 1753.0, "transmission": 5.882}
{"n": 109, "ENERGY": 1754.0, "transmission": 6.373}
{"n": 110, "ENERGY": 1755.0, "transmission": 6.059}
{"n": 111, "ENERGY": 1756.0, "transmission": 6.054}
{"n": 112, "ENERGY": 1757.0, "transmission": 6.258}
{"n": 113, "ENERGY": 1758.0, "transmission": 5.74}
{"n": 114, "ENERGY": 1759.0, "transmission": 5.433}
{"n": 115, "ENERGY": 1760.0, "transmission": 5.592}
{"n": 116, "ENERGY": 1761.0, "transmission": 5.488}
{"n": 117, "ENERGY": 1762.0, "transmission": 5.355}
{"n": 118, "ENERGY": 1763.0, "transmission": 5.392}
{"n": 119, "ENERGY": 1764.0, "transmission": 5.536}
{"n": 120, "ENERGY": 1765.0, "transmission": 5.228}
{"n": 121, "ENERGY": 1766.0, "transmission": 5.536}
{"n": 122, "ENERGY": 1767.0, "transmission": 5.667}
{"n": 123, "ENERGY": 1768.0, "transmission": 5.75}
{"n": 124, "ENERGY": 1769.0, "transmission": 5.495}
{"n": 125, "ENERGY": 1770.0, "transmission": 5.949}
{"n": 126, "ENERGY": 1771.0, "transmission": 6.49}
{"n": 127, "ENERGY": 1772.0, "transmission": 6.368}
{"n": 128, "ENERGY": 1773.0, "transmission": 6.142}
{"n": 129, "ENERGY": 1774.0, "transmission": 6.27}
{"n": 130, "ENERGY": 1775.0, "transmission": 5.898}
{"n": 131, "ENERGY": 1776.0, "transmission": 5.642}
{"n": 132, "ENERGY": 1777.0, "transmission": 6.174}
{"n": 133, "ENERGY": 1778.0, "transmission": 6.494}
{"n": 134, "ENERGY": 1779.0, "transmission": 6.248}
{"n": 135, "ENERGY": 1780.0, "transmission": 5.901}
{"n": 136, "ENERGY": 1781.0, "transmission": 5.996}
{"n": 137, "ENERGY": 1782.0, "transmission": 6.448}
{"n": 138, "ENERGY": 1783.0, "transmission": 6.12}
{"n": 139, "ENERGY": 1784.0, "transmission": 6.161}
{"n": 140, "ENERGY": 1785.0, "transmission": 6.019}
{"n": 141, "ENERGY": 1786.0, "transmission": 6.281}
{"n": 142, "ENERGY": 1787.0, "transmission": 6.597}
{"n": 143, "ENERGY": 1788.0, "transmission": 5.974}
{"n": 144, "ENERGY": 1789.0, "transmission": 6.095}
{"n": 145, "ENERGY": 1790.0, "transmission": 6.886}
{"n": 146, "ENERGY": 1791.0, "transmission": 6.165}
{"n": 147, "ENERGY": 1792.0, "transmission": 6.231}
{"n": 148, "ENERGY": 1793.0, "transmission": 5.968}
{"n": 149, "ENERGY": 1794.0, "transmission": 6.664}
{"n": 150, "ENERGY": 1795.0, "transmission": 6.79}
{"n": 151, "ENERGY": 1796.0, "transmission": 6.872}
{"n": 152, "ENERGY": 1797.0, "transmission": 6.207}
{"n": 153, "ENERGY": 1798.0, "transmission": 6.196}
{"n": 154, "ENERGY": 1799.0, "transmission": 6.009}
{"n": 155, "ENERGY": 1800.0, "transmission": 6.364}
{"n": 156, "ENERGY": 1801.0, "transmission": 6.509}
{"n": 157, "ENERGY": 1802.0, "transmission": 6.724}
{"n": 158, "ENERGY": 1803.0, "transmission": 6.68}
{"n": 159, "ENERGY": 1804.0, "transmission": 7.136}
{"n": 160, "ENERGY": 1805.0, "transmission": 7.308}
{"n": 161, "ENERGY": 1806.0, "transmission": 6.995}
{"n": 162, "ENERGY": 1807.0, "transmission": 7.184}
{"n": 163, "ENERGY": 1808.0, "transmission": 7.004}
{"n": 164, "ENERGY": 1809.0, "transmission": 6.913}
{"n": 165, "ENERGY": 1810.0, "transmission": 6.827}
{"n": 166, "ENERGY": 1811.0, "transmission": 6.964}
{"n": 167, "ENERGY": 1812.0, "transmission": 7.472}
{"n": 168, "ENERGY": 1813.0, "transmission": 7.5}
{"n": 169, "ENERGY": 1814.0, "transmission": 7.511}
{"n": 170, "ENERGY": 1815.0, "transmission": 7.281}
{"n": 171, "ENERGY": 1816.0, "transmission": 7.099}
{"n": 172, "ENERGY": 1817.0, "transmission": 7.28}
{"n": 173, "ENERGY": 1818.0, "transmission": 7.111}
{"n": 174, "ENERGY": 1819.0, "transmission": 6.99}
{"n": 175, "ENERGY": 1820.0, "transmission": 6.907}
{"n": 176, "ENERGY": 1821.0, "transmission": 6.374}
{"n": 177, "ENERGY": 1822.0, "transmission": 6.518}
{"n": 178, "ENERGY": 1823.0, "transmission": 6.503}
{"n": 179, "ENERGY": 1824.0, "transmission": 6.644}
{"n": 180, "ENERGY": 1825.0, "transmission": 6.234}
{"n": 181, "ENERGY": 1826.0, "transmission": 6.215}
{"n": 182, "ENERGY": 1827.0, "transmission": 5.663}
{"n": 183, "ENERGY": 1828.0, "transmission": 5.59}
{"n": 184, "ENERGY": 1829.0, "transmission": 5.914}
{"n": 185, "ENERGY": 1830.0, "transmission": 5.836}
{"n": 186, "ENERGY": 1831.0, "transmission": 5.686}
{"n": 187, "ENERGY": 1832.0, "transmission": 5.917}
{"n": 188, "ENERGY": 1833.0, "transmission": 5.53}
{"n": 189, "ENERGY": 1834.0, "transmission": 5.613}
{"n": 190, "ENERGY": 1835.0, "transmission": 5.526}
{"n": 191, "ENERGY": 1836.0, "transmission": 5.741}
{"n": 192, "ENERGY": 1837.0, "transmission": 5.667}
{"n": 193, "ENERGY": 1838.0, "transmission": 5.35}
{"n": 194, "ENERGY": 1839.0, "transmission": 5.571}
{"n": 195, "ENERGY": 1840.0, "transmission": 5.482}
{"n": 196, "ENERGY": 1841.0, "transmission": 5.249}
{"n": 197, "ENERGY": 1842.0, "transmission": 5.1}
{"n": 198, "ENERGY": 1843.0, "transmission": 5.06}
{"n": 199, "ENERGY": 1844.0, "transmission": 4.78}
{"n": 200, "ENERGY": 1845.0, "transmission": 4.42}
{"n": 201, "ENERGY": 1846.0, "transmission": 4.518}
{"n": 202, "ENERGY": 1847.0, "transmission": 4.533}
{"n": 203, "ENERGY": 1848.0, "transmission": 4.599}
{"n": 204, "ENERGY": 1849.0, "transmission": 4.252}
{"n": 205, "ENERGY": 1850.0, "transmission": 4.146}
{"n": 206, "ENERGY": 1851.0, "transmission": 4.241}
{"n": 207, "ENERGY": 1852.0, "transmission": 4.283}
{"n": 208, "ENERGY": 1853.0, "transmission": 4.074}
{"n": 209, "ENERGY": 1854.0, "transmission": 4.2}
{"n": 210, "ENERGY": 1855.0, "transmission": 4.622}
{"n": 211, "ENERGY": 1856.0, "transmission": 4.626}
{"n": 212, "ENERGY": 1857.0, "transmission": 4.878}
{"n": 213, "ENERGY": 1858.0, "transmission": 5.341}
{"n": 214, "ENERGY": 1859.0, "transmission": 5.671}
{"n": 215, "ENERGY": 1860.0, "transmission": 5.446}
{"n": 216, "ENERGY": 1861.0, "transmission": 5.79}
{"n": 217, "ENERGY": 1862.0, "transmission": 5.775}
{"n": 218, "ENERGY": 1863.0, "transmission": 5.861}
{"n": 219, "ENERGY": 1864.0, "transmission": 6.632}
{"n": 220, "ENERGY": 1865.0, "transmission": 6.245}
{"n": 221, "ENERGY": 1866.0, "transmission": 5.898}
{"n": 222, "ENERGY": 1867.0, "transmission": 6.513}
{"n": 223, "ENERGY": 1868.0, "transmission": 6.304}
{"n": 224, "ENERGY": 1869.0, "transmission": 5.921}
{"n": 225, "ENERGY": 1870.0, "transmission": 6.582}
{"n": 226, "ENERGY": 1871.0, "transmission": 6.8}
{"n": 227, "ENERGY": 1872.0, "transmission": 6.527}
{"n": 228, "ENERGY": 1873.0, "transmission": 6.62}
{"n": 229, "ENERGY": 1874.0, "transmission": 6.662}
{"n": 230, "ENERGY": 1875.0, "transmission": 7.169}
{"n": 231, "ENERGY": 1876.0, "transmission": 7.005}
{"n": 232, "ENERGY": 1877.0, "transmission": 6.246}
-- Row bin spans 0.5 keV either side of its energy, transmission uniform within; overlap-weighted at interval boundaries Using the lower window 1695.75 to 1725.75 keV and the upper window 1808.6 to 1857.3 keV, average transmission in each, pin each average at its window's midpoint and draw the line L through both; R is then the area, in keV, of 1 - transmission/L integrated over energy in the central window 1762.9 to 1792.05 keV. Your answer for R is 2.7 keV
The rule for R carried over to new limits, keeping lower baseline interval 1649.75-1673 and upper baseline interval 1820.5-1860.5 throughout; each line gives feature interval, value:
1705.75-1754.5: 8.82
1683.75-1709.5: 2.31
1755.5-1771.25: 3.87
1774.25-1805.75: 1.77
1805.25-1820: -2.55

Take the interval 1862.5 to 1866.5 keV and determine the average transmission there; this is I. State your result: 6.16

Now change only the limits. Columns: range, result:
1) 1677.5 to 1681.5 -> 8.82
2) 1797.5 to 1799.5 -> 6.1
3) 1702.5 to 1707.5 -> 8.69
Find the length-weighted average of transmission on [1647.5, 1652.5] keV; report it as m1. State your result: 10.1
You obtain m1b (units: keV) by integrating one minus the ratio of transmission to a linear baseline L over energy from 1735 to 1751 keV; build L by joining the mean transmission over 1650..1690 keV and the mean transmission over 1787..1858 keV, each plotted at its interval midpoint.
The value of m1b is 2.8 keV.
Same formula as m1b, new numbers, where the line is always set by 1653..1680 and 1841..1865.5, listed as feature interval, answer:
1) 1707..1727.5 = 3.6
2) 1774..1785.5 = 1.5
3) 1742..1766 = 5.5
